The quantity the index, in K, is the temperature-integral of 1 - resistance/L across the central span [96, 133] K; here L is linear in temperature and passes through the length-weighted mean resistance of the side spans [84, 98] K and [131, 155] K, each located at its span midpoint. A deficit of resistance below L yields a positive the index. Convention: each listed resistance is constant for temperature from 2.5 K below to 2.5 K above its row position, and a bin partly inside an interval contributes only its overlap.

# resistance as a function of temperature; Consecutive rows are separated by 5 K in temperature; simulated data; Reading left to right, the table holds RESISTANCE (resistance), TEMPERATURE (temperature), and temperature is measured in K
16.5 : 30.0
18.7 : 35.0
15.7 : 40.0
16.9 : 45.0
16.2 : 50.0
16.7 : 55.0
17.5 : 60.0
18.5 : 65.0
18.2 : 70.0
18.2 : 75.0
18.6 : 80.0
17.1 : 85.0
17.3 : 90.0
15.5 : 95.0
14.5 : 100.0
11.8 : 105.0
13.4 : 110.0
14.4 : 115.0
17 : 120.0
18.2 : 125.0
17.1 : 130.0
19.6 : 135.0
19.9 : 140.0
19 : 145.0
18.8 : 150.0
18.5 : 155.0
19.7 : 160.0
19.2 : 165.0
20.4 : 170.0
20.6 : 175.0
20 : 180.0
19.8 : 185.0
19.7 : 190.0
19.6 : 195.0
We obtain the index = 5.1 K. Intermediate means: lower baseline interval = 16.5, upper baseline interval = 19.1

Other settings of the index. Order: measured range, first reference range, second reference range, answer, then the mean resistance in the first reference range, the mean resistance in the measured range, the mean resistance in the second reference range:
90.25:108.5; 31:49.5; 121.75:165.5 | 3.7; 17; 14.3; 18.8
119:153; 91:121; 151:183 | -3.1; 14.4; 18.6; 19.7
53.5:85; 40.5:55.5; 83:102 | -3.1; 16.5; 17.9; 16.1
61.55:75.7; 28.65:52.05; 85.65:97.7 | -1.4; 16.8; 18.3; 16.5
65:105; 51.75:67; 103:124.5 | -1.7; 17.5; 16.8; 14.6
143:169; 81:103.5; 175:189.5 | -0.4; 16.1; 19.1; 20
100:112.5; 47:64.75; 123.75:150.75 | 3.5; 17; 13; 18.8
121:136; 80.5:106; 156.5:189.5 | -0.4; 15.7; 18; 19.9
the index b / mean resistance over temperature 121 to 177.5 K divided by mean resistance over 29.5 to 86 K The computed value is 1.1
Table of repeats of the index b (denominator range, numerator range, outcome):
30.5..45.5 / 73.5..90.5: 1.05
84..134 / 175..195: 1.27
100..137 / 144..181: 1.24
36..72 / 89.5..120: 0.85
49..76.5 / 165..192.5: 1.14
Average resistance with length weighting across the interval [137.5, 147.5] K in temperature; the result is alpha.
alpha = 19.4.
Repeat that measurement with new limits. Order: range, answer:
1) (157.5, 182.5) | 20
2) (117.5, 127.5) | 17.6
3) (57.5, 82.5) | 18.2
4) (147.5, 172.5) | 19.3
